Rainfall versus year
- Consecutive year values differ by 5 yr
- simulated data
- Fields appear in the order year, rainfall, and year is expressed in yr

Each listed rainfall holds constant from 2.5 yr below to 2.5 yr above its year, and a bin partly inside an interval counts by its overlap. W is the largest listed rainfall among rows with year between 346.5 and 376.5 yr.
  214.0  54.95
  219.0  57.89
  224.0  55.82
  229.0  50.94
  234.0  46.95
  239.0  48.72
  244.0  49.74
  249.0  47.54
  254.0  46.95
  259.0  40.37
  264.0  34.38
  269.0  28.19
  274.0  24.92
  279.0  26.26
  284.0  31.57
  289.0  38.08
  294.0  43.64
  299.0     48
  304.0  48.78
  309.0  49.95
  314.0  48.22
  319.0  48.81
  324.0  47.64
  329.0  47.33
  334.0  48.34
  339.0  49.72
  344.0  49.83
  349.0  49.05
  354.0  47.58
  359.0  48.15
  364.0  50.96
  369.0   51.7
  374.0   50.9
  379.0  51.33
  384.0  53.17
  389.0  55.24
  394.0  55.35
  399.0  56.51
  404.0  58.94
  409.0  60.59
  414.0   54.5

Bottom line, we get 51.7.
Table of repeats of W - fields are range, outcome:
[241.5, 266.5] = 49.74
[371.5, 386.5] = 53.17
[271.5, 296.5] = 43.64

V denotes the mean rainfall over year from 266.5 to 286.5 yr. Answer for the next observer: 27.7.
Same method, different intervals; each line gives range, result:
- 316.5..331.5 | 47.9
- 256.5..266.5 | 37.4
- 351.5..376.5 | 49.9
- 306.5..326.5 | 48.7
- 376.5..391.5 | 53.2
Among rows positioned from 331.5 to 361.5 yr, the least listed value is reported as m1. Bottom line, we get 47.58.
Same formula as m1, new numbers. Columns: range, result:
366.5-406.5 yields 50.9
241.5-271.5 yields 28.19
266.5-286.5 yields 24.92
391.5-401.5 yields 55.35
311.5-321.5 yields 48.22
